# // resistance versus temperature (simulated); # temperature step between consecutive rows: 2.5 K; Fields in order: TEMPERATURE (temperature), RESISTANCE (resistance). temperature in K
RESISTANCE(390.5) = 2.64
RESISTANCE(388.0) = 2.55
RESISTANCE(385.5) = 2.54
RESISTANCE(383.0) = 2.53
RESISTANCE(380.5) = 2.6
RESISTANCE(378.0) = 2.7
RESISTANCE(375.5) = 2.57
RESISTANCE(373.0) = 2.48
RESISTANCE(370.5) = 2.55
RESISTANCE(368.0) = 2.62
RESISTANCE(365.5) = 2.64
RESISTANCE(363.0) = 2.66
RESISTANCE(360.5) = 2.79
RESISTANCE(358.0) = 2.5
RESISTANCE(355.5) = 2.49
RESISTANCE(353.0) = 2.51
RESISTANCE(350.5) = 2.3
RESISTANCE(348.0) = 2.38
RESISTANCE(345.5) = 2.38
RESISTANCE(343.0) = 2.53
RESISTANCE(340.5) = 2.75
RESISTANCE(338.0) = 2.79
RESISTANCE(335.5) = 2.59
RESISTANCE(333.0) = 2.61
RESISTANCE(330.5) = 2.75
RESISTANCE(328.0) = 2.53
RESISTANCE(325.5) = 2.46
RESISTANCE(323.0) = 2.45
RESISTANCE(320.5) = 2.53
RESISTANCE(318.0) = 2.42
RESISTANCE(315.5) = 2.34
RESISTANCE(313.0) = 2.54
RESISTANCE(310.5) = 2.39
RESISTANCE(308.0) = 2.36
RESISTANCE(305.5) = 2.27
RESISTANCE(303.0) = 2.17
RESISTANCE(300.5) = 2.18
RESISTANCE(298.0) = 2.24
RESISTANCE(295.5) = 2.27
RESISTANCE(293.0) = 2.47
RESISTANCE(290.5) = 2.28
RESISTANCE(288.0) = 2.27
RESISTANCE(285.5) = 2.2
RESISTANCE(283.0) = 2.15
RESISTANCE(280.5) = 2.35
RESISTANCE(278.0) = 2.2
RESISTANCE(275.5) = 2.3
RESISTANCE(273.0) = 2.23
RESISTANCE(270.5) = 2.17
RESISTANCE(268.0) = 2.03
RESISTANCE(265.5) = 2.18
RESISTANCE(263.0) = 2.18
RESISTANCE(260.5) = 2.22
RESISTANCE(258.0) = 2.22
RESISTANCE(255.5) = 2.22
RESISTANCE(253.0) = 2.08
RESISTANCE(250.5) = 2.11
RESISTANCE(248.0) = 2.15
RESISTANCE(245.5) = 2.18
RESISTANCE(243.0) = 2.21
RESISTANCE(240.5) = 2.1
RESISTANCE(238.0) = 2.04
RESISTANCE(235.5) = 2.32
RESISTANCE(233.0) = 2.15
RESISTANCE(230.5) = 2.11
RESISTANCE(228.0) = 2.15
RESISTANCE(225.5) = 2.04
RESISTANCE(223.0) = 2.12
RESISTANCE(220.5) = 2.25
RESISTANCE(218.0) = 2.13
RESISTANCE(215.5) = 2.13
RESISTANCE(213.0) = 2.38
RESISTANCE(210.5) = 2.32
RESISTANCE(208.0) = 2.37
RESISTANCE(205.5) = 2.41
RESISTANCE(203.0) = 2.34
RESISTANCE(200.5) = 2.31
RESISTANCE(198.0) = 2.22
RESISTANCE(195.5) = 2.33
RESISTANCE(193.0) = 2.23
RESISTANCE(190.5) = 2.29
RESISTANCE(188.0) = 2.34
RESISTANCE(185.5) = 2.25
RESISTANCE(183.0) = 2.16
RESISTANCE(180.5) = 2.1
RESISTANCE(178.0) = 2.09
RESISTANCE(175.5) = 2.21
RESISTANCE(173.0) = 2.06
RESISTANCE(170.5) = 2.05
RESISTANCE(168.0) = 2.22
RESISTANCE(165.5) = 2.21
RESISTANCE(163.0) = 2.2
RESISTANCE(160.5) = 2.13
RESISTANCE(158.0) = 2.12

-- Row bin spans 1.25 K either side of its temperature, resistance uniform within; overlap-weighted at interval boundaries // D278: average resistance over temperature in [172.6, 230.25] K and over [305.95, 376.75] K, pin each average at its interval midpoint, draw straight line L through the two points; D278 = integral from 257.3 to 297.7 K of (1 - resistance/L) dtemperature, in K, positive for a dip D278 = 2.69 K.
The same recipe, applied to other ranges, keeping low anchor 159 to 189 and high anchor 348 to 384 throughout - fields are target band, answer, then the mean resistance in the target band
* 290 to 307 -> 1.1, 2.27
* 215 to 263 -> 3.0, 2.16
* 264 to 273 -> 0.8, 2.14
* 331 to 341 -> -0.7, 2.69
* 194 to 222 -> -0.7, 2.29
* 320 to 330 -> -0.1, 2.51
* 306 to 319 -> 0.3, 2.4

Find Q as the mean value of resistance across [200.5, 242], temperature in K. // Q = 2.21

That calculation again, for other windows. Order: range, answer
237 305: 2.2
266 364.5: 2.4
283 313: 2.29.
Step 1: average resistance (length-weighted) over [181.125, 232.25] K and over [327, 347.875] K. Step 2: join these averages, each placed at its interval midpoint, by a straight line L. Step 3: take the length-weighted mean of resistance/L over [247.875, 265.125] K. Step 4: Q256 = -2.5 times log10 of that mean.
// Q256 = 0.10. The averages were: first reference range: 2.24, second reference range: 2.6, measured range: 2.17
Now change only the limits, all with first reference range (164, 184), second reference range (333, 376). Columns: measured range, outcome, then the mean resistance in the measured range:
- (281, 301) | 0.069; 2.26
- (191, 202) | -0.041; 2.28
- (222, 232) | 0.078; 2.11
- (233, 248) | 0.062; 2.17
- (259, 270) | 0.094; 2.16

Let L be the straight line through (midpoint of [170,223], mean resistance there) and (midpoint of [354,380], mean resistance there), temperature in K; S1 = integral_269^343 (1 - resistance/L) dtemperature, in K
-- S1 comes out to 2.5 K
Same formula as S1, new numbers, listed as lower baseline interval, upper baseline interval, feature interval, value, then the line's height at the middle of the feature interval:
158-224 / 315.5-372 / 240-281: 3.3 K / 2.37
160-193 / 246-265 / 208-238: -0.2 K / 2.17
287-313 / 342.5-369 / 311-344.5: -2.0 K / 2.41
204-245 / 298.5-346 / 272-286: 0.7 K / 2.35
